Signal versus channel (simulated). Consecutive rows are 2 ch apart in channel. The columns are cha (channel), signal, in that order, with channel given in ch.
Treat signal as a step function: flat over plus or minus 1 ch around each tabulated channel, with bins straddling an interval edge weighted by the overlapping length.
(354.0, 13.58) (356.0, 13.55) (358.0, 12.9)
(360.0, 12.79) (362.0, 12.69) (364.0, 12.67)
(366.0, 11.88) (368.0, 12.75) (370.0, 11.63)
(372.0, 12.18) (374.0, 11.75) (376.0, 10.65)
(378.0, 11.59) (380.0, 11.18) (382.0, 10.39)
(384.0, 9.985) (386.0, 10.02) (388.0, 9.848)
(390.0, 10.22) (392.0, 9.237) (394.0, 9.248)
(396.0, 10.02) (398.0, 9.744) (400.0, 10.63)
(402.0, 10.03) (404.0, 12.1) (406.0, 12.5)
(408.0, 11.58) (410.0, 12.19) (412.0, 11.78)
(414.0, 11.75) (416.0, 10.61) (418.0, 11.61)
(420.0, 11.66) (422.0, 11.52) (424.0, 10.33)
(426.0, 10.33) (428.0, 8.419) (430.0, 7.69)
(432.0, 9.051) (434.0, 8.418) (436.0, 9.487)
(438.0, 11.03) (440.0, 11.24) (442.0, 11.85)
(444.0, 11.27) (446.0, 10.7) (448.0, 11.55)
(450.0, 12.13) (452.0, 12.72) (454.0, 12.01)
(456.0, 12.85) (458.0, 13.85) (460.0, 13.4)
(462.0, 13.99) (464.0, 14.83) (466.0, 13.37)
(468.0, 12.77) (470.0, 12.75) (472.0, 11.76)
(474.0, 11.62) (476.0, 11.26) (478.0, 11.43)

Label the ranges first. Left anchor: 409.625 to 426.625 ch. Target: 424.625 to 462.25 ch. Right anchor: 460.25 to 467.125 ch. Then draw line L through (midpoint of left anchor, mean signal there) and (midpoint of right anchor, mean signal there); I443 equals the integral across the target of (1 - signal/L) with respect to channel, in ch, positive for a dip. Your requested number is 5.1 ch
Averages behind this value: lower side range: 11.3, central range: 11.1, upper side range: 14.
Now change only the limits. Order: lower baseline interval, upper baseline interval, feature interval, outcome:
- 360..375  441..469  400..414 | 0.92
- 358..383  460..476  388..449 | 8.94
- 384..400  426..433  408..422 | -3.81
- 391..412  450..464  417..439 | 3.59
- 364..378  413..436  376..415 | 1.00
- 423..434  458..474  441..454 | -0.64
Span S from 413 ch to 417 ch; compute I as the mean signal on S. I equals 11.2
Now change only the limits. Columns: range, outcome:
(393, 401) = 9.91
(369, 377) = 11.6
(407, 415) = 11.8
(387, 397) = 9.71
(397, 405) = 10.6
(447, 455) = 12.1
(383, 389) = 9.95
